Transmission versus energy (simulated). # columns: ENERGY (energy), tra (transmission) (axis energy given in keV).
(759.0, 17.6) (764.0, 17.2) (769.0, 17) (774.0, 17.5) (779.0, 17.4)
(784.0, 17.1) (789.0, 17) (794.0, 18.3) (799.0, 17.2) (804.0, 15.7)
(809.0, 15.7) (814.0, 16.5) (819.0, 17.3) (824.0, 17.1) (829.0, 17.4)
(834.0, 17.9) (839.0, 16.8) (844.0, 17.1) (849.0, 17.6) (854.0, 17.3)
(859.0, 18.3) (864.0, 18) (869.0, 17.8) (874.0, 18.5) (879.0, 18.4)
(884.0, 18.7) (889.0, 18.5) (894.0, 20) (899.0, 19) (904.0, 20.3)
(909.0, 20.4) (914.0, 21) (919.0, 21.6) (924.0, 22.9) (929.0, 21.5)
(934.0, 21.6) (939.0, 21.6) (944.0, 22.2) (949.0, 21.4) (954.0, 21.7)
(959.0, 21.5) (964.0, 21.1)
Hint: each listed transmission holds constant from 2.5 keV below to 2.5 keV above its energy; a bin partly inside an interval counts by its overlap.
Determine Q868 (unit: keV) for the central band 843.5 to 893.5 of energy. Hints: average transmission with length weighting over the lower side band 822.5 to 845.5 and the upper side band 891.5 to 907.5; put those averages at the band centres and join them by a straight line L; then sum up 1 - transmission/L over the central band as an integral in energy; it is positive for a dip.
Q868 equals 1.3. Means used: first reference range 17.3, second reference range 19.8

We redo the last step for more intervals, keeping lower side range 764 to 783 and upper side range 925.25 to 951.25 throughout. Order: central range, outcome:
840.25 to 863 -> 2.14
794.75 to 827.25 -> 2.82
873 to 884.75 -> 0.94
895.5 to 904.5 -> 0.50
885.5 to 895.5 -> 0.64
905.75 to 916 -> 0.16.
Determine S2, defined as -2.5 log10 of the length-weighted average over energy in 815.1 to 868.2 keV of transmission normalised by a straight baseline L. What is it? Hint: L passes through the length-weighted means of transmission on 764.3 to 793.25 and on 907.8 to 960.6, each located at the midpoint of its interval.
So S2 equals 0.09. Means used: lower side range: 17.3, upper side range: 21.6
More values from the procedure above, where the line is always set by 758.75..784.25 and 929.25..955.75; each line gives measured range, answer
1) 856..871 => 0.094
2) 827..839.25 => 0.084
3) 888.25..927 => 0.012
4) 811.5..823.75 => 0.095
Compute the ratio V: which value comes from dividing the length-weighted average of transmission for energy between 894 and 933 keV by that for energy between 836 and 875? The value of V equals 1.2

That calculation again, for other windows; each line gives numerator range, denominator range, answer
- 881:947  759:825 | 1.22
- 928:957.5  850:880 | 1.20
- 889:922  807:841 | 1.19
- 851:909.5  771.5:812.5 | 1.10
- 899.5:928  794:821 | 1.27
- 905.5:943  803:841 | 1.28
